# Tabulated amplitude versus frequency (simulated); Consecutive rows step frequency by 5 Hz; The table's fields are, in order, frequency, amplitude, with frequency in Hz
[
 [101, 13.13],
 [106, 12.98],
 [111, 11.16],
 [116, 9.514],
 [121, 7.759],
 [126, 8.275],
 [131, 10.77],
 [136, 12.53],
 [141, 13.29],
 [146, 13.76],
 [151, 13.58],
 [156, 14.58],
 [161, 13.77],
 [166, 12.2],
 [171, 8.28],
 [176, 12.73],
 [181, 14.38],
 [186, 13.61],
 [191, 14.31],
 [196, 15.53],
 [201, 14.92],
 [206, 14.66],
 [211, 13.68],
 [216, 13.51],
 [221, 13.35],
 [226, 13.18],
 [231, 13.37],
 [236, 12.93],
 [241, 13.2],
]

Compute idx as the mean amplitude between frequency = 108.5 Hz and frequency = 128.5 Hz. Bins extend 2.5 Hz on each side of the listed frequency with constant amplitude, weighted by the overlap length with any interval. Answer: 9.18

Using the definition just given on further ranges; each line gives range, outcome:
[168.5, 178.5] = 10.5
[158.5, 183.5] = 12.3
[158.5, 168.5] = 13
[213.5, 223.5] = 13.4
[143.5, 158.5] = 14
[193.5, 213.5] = 14.7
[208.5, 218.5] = 13.6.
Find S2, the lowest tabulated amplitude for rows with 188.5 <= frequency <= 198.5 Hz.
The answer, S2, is 14.31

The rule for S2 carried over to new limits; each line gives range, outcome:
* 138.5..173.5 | 8.28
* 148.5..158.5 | 13.58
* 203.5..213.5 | 13.68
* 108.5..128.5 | 7.759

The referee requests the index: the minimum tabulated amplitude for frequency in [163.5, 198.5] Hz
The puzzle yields 8.28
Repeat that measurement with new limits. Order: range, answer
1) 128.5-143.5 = 10.77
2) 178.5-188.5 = 13.61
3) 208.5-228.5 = 13.18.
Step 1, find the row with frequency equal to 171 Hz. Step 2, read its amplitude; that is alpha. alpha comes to 8.28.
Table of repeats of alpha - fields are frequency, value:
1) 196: 15.53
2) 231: 13.37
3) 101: 13.13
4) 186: 13.61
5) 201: 14.92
